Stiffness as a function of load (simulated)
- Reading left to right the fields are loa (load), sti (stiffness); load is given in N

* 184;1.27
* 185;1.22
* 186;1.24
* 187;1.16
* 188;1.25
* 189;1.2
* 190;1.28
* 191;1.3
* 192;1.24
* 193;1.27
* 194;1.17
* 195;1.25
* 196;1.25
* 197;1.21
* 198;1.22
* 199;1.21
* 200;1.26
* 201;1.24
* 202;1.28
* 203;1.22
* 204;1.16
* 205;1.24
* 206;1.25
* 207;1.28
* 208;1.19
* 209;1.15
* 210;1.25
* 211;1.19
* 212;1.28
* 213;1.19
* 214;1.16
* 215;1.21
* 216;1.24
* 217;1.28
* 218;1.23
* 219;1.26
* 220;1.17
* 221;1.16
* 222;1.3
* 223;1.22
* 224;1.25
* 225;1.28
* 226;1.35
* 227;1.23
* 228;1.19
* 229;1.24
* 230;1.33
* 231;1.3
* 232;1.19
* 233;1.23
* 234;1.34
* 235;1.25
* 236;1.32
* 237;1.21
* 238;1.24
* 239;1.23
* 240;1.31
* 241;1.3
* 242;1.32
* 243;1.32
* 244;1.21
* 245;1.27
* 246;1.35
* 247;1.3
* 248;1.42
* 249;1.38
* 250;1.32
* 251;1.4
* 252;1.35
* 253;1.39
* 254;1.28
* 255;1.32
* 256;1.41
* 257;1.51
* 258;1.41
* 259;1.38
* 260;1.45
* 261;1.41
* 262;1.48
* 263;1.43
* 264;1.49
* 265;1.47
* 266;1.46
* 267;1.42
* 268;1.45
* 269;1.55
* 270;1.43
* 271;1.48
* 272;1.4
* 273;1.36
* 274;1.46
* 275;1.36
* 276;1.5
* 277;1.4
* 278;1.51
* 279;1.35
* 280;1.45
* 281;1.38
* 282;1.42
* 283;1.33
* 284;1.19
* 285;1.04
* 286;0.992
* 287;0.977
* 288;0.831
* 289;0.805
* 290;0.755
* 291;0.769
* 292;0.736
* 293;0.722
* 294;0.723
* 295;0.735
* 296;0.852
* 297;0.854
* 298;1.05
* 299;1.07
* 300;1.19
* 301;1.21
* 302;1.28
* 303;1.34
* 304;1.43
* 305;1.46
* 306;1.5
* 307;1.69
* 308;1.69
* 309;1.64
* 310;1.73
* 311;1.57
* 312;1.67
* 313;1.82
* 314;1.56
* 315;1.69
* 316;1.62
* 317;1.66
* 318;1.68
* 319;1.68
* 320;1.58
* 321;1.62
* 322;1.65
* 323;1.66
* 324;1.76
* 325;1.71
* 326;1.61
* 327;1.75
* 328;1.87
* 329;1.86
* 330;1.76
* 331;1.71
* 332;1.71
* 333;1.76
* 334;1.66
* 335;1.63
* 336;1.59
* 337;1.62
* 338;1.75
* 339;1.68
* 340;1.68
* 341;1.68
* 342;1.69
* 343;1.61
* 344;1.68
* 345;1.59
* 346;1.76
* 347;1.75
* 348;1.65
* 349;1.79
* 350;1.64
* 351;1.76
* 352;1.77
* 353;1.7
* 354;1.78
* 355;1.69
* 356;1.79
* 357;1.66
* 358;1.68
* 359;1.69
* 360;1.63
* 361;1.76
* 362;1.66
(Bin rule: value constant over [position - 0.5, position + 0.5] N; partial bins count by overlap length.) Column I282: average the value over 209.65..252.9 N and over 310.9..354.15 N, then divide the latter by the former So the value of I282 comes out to 1.3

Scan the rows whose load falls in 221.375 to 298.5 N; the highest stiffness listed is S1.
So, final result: 1.55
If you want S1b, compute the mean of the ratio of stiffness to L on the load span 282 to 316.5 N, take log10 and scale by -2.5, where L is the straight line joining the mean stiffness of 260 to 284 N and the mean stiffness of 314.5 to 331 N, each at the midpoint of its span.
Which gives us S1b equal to 0.280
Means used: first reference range 1.43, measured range 1.22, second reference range 1.7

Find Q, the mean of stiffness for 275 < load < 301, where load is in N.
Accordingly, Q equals 1.07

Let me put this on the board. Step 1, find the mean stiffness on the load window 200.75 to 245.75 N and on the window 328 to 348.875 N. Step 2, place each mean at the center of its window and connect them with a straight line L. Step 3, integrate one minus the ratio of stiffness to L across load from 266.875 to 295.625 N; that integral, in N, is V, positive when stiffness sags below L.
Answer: 5.5 N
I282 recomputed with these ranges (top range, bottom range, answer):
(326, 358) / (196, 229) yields 1.39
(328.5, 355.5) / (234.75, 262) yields 1.27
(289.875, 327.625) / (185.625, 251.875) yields 1.11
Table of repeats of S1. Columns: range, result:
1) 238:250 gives 1.42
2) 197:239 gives 1.35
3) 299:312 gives 1.73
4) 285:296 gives 1.04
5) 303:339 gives 1.87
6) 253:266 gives 1.51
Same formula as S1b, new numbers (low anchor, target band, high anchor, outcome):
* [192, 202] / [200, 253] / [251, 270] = 0.05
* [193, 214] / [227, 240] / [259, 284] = 0.05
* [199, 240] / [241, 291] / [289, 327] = -0.02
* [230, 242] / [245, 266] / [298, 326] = -0.04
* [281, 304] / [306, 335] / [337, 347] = -0.22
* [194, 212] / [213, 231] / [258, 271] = 0.05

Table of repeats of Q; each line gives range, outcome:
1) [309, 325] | 1.66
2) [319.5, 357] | 1.7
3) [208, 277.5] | 1.32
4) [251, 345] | 1.43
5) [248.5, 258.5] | 1.38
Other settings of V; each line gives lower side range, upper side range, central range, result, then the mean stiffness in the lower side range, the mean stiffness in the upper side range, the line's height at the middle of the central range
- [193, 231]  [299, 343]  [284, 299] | 6.5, 1.23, 1.62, 1.52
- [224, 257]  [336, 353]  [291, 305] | 4.6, 1.3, 1.69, 1.52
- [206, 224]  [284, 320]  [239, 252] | -0.9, 1.22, 1.26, 1.24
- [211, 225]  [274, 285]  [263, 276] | -0.9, 1.23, 1.38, 1.35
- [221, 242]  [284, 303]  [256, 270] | -4.5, 1.26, 0.94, 1.1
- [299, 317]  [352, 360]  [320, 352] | -1.3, 1.53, 1.71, 1.63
